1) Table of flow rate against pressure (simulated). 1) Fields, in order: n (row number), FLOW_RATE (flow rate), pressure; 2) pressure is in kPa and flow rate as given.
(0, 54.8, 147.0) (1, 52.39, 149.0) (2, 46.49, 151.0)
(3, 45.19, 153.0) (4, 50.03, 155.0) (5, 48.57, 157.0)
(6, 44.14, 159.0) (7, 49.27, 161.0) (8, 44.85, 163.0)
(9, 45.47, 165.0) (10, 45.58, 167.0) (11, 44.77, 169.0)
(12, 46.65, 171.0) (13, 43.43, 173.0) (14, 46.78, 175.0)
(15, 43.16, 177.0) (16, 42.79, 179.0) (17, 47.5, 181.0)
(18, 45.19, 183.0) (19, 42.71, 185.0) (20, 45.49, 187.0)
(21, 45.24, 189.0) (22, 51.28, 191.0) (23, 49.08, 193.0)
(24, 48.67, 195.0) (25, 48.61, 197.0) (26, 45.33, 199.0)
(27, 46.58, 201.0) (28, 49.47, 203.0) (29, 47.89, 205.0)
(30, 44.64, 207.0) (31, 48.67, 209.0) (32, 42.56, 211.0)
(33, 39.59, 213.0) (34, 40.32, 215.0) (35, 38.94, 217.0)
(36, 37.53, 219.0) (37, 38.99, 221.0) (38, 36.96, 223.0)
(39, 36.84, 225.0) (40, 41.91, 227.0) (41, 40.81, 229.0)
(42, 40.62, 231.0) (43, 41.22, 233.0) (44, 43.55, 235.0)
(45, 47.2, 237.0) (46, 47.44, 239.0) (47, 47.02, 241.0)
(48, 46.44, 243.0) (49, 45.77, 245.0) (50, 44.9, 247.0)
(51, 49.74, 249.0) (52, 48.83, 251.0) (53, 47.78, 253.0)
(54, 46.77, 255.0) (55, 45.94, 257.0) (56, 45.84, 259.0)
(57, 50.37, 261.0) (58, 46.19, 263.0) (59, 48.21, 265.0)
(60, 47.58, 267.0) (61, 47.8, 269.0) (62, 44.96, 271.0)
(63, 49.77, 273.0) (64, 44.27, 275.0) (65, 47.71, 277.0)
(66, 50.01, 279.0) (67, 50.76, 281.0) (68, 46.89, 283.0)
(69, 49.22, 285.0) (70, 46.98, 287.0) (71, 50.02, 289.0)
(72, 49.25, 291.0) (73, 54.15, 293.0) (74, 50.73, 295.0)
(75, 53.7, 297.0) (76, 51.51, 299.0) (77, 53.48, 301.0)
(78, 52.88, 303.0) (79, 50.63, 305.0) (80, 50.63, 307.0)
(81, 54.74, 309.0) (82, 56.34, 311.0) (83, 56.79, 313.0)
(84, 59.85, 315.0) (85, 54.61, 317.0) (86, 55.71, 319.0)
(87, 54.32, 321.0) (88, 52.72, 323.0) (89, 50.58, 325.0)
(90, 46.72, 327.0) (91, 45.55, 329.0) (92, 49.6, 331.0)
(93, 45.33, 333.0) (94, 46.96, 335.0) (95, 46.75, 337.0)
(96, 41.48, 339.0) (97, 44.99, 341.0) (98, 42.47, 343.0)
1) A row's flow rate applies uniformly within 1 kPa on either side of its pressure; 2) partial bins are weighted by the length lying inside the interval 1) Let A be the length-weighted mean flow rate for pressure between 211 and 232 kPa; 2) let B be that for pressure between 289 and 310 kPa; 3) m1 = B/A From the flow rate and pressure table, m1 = 1.3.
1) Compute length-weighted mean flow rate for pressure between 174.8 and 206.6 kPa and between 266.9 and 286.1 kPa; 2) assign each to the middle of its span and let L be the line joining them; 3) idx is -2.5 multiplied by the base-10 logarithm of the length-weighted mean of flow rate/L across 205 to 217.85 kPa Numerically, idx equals 0.10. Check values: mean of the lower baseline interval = 46.6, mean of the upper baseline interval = 47.9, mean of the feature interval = 42.9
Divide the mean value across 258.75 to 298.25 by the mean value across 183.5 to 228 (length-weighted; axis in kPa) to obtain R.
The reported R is 1.1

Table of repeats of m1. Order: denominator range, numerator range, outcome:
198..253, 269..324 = 1.18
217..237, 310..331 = 1.32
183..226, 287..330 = 1.19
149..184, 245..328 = 1.09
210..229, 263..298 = 1.24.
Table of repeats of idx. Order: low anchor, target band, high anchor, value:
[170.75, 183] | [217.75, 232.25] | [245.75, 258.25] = 0.19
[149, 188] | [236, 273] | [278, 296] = 0.03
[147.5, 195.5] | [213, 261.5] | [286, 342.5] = 0.12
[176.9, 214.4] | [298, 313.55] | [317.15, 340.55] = -0.11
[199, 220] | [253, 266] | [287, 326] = 0.03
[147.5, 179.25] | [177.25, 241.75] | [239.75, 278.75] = 0.07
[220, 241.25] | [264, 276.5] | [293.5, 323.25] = 0.02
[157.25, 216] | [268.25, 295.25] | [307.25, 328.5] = 0.06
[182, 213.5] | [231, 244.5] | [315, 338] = 0.06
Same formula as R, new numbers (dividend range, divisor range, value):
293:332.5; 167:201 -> 1.14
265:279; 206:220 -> 1.13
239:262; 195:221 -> 1.07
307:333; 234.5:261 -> 1.12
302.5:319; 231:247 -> 1.21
